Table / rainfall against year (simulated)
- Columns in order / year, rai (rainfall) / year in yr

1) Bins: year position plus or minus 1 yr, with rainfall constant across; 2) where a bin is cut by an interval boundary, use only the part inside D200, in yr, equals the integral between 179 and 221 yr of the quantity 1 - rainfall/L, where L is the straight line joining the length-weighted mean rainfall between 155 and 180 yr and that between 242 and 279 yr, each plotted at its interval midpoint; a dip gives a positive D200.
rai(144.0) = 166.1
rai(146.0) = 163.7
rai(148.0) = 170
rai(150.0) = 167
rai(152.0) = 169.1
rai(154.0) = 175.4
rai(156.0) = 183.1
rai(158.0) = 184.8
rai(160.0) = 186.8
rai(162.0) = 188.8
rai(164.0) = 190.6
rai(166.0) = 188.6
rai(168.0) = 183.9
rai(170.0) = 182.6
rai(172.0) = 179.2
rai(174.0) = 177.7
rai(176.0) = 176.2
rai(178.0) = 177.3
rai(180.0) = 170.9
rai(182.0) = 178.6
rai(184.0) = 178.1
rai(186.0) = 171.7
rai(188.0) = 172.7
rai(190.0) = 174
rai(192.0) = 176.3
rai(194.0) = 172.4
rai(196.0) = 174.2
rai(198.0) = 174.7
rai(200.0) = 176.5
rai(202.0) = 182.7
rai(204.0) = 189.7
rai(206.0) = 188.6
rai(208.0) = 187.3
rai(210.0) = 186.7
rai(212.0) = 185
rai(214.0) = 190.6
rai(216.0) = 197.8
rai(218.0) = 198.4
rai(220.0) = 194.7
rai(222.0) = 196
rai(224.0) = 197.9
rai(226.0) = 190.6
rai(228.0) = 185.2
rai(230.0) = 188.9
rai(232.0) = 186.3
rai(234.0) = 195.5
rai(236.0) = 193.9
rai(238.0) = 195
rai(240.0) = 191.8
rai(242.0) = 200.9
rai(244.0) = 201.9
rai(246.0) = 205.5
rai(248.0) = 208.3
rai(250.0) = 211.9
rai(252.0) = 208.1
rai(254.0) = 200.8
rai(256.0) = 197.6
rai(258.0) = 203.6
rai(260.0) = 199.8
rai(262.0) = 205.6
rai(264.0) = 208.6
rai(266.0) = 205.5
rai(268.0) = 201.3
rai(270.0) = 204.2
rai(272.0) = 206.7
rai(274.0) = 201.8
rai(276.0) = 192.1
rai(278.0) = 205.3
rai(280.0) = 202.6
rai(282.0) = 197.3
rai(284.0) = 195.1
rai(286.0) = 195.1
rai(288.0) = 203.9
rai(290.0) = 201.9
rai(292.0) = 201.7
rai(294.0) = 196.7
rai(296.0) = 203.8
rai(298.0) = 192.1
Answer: 1.8 yr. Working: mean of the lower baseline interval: 183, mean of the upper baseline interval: 204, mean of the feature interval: 182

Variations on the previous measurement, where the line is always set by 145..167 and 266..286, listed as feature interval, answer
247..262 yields -0.6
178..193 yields 0.8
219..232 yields 0.0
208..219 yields -0.1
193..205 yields 0.5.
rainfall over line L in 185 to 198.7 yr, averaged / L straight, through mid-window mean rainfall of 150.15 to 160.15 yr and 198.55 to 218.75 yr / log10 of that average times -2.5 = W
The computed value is 0.07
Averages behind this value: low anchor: 178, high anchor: 188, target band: 174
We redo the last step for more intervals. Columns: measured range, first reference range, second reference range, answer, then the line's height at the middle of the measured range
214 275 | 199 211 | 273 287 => -0.04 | 192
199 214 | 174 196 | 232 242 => -0.02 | 183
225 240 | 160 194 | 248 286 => 0.02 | 194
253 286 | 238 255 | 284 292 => 0.00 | 201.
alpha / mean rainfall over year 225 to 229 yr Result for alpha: 188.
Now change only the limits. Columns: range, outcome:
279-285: 198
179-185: 176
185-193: 174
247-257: 205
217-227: 196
